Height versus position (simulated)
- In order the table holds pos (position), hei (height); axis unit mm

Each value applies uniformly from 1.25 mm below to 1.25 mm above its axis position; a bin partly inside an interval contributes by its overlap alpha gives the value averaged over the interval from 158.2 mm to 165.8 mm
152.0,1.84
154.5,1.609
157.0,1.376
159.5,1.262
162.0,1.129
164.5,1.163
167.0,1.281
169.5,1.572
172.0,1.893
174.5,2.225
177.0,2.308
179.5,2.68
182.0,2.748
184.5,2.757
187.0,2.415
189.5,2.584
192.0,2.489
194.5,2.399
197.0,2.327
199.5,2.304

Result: 1.19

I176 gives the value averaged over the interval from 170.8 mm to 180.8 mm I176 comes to 2.28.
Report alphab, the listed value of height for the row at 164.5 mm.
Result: 1.163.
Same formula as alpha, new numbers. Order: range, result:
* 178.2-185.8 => 2.72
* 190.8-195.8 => 2.44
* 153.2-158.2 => 1.5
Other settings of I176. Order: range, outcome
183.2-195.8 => 2.53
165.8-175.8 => 1.75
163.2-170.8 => 1.34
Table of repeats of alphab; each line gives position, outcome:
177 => 2.308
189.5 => 2.584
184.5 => 2.757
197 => 2.327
